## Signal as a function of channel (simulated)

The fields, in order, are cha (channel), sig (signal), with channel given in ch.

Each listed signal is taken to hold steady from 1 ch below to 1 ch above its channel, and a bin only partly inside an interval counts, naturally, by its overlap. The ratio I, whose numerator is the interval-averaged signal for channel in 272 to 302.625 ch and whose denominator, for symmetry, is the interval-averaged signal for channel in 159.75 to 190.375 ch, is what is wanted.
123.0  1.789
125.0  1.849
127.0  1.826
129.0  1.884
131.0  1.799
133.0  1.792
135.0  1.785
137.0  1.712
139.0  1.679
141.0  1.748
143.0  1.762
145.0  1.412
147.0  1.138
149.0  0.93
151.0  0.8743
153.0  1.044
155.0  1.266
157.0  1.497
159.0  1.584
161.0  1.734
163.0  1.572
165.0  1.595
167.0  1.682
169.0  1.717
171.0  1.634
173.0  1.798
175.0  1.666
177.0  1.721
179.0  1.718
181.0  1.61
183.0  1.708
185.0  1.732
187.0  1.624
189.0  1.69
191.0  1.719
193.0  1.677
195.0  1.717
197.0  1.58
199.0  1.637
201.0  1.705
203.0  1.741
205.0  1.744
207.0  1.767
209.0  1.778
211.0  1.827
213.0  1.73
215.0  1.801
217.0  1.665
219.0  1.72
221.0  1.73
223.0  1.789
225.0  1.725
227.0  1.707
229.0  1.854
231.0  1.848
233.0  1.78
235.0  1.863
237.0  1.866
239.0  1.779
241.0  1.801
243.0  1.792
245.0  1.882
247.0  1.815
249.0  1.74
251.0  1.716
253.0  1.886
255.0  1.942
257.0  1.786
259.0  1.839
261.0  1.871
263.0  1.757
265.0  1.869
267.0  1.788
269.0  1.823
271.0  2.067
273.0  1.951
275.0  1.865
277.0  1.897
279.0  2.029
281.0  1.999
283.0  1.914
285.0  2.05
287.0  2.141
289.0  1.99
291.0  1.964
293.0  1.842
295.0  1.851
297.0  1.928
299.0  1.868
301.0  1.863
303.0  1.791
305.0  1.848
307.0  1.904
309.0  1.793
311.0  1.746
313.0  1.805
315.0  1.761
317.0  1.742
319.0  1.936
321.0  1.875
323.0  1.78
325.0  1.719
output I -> 1.2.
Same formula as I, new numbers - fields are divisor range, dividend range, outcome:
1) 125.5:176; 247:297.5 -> 1.21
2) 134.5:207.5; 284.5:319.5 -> 1.18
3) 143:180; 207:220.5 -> 1.18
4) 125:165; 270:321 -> 1.24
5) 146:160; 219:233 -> 1.49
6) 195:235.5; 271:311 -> 1.10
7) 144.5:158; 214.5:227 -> 1.50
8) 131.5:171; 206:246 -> 1.18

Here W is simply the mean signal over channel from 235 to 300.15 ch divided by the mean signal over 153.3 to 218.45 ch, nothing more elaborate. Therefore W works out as 1.13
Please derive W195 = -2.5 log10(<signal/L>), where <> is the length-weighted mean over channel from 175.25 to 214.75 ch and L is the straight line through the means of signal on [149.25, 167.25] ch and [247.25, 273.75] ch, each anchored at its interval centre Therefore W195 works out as -0.100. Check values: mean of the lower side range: 1.4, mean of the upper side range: 1.85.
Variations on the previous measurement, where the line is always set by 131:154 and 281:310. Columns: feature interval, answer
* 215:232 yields -0.04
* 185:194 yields -0.06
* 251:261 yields -0.03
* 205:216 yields -0.07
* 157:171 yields -0.08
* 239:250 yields -0.03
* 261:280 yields -0.03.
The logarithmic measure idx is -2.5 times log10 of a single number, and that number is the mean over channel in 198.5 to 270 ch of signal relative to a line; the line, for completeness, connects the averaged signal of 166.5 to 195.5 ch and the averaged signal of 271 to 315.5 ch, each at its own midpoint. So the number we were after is 0.00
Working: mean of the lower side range 1.69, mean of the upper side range 1.91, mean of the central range 1.79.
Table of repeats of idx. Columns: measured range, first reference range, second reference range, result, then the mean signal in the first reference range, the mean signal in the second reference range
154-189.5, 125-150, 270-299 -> 0.04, 1.63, 1.96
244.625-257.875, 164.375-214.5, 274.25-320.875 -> -0.01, 1.7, 1.89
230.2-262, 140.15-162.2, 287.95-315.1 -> -0.09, 1.36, 1.86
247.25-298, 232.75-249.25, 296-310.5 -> -0.04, 1.82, 1.85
